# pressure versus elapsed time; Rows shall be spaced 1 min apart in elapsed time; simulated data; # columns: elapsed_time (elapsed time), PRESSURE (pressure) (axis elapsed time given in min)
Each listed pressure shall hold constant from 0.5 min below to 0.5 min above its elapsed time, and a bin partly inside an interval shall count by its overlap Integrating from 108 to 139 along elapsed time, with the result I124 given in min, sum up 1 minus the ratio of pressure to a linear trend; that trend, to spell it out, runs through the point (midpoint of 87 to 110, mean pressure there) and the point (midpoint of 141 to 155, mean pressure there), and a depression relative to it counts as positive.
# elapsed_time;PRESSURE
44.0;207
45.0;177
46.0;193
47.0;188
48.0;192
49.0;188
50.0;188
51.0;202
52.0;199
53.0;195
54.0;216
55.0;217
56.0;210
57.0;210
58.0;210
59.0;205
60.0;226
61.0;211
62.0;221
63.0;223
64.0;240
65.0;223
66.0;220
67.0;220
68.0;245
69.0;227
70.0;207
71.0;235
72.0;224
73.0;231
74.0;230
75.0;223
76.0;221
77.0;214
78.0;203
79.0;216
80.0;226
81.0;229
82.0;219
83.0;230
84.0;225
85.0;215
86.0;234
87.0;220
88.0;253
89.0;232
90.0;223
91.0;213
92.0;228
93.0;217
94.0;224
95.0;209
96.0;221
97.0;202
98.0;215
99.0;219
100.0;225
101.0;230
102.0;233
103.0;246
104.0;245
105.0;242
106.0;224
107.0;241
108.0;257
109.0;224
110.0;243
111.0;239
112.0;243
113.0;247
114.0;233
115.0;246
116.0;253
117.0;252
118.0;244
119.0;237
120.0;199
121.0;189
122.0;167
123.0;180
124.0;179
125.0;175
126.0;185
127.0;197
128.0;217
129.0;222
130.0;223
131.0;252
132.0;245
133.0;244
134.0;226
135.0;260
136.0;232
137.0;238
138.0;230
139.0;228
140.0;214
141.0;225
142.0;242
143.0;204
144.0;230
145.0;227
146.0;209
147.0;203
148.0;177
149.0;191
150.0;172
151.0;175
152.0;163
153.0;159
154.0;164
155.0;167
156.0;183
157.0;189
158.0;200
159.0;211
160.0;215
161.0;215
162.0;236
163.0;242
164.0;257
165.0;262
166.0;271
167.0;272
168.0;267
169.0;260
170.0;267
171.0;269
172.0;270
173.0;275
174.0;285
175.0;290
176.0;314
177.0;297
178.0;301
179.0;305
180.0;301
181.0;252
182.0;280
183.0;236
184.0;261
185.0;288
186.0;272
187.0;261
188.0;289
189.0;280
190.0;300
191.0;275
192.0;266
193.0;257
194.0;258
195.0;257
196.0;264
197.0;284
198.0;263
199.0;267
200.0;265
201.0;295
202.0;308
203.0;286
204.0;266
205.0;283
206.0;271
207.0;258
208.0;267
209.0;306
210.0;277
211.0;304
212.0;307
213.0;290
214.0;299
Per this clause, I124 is -2.0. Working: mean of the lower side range 228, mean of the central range 225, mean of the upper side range 194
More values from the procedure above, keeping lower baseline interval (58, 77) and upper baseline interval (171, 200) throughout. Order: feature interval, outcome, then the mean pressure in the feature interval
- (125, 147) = 2.6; 224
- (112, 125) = 1.5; 218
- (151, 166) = 3.3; 206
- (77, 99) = 1.1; 221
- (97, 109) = 0.3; 232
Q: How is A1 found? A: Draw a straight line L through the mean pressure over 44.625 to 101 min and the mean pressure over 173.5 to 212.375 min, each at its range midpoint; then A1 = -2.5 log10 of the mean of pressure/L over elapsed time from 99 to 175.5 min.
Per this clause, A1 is 0.111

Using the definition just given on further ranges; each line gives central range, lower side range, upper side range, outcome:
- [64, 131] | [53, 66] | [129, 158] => -0.05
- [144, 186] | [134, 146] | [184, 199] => 0.05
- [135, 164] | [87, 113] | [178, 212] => 0.22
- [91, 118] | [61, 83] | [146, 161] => -0.12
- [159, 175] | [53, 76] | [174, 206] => 0.04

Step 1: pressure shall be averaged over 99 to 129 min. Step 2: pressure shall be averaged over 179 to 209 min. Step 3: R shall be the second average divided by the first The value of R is 1.22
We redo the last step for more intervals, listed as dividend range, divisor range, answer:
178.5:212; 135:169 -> 1.28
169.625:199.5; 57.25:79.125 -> 1.25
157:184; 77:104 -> 1.17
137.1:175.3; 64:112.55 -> 0.99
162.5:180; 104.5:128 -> 1.25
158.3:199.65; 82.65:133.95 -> 1.19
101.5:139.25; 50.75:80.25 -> 1.04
